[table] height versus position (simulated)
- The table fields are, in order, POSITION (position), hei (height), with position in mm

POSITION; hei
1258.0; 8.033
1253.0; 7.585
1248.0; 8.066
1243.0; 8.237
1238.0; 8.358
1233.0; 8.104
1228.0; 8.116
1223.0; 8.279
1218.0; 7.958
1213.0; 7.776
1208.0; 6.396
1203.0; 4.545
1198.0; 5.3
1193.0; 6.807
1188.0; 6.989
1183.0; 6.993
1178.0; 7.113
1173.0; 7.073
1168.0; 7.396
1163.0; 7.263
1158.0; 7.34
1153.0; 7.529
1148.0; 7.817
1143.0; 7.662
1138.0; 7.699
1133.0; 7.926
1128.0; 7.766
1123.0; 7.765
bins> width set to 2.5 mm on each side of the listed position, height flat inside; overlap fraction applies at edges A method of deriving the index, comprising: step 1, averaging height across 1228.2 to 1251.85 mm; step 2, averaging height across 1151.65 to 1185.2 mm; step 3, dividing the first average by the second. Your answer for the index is 1.13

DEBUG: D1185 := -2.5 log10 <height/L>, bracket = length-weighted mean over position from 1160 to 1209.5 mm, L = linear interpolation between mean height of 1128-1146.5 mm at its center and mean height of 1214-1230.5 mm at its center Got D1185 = 0.20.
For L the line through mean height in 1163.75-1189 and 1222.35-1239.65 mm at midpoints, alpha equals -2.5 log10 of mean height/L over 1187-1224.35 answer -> 0.15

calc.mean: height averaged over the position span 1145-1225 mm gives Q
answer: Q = 7.03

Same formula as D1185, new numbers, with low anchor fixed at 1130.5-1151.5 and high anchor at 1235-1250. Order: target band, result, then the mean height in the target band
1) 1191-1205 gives 0.40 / 5.54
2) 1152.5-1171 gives 0.07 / 7.36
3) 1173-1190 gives 0.13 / 7.04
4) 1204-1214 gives 0.22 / 6.6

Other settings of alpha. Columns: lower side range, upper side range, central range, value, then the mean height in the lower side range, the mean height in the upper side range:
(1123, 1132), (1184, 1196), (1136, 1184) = -0.015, 7.79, 6.84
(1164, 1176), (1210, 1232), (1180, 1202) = 0.177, 7.23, 8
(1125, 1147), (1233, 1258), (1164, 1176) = 0.090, 7.77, 8.06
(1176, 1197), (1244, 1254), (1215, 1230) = -0.089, 6.85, 7.92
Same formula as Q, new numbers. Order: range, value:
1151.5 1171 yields 7.37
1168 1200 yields 6.79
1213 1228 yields 8.06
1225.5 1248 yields 8.19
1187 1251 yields 7.31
